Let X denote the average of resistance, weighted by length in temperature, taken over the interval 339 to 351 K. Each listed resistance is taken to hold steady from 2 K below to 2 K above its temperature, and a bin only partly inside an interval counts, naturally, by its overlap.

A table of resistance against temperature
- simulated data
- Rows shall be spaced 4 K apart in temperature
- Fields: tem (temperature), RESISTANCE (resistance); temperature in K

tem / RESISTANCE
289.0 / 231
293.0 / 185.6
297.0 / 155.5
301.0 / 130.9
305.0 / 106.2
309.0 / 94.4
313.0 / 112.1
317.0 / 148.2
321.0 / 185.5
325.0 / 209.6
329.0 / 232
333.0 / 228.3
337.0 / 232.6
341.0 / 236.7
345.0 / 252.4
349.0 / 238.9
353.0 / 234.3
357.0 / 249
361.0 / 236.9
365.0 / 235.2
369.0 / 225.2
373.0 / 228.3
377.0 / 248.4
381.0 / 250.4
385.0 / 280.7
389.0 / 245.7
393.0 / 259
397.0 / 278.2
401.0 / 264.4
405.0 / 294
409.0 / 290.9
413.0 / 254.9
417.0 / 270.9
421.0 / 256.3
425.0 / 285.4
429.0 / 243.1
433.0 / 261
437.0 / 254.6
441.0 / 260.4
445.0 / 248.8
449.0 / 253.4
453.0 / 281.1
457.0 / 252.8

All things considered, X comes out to 243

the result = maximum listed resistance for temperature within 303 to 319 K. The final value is 148.2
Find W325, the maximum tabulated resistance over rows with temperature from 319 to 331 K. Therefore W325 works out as 232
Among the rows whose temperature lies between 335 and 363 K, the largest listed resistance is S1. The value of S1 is 252.4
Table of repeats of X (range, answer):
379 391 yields 259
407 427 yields 272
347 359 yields 241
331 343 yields 233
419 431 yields 262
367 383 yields 238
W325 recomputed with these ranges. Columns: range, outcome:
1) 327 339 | 232.6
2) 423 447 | 285.4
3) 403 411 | 294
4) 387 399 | 278.2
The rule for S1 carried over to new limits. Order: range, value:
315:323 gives 185.5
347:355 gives 238.9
